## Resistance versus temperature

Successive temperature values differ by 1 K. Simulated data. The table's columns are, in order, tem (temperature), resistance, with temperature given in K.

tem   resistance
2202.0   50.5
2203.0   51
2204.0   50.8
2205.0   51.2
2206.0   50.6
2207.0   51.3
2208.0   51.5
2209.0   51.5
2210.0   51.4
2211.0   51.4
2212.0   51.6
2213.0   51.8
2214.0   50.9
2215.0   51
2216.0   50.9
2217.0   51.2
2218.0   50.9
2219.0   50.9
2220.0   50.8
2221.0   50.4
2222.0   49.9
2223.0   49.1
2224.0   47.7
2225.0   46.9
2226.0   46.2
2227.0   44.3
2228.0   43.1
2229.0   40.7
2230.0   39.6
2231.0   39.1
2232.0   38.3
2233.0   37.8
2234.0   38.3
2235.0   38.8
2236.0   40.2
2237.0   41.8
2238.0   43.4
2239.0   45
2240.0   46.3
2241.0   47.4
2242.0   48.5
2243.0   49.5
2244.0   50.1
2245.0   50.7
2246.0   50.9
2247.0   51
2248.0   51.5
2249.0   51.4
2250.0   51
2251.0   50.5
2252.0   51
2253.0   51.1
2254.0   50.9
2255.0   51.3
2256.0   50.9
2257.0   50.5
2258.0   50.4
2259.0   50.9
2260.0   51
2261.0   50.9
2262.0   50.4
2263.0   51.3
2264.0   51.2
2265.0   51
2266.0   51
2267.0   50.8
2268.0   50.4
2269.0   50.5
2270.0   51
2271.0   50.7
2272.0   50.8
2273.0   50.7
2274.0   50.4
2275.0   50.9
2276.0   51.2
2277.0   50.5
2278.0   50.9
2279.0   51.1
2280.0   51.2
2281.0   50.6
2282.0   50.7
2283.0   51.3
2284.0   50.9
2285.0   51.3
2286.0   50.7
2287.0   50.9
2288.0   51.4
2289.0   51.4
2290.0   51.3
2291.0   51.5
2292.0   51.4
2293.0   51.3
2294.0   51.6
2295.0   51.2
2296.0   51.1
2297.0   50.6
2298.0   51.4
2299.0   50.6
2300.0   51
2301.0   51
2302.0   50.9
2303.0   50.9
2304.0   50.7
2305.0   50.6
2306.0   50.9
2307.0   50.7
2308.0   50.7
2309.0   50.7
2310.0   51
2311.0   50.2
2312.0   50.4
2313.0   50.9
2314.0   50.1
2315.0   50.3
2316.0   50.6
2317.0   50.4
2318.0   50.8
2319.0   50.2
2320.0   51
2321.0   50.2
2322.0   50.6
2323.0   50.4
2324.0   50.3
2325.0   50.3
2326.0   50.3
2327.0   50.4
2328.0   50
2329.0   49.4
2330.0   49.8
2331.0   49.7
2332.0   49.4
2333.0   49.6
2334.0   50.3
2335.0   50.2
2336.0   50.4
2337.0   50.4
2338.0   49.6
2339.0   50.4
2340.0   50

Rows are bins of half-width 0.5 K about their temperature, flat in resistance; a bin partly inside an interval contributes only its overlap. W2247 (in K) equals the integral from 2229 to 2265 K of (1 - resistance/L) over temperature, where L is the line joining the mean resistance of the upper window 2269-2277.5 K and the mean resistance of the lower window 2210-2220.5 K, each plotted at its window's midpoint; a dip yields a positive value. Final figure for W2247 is 2.4 K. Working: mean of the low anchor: 51.2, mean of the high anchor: 50.8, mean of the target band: 47.5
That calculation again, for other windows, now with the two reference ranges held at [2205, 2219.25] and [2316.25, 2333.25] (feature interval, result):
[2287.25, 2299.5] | -0.2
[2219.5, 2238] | 2.7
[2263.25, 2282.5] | -0.1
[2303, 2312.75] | -0.1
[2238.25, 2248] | 0.4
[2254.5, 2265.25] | 0.0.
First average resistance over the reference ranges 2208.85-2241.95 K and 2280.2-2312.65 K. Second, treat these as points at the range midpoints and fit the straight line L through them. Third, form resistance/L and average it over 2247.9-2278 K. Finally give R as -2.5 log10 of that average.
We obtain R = -0.046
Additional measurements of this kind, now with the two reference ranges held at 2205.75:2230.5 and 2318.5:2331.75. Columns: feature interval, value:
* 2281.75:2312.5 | -0.02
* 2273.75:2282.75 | -0.03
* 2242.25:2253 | -0.03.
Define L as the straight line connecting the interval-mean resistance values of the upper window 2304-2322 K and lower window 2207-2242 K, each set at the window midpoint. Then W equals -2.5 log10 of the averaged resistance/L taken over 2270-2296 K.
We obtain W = -0.04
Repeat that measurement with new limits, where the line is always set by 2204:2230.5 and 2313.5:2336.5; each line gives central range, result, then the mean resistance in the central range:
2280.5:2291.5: -0.03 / 51.1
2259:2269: -0.03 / 50.9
